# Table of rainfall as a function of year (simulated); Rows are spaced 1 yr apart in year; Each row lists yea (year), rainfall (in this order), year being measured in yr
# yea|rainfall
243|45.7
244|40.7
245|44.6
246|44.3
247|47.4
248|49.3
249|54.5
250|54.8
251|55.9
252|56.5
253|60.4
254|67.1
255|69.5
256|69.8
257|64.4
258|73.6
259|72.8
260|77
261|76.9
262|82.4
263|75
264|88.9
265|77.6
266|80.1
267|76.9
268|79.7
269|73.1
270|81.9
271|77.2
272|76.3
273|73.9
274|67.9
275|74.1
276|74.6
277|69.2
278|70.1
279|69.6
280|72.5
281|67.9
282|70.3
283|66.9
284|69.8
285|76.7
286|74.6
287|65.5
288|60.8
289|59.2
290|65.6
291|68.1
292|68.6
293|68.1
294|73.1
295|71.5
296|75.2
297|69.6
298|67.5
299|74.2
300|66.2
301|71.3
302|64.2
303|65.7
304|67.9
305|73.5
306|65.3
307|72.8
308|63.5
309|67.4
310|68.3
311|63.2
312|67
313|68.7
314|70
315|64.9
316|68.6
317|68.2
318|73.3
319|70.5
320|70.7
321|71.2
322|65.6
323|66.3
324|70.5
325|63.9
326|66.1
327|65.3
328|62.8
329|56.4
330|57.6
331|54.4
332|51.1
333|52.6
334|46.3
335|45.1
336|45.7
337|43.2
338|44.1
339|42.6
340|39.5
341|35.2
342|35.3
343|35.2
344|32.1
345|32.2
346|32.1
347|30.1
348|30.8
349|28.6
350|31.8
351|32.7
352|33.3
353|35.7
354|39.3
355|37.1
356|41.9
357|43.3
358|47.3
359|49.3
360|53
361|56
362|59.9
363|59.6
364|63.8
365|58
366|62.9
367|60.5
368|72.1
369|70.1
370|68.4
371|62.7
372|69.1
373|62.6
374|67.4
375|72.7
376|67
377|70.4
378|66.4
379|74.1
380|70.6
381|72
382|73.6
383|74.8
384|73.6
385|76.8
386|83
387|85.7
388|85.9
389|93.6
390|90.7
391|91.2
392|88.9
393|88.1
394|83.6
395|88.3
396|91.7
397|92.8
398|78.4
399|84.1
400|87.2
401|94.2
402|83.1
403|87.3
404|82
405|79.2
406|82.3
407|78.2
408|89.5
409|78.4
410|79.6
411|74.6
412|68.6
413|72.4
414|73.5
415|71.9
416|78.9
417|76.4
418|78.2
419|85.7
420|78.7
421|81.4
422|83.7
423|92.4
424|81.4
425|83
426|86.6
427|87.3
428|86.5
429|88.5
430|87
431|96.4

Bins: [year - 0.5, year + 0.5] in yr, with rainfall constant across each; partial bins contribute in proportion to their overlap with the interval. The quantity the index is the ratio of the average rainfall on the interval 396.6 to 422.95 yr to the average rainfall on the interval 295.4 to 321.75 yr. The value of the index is 1.18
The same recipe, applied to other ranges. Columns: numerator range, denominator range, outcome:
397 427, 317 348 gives 1.57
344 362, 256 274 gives 0.51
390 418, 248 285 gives 1.16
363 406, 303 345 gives 1.32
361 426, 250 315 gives 1.10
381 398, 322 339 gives 1.52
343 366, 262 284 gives 0.57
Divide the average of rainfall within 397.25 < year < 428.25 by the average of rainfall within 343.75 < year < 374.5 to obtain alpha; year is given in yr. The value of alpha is 1.65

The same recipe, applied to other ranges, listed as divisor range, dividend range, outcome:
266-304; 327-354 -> 0.59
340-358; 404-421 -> 2.23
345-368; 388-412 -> 1.89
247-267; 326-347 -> 0.67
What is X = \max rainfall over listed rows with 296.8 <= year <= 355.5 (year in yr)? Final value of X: 74.2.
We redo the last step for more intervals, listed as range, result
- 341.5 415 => 94.2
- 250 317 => 88.9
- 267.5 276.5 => 81.9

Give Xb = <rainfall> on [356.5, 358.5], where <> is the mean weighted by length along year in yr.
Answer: 45.3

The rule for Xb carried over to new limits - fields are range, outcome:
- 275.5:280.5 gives 71.2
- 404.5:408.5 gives 82.3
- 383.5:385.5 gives 75.2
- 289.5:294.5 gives 68.7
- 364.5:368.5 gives 63.4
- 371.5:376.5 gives 67.8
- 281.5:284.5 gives 69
